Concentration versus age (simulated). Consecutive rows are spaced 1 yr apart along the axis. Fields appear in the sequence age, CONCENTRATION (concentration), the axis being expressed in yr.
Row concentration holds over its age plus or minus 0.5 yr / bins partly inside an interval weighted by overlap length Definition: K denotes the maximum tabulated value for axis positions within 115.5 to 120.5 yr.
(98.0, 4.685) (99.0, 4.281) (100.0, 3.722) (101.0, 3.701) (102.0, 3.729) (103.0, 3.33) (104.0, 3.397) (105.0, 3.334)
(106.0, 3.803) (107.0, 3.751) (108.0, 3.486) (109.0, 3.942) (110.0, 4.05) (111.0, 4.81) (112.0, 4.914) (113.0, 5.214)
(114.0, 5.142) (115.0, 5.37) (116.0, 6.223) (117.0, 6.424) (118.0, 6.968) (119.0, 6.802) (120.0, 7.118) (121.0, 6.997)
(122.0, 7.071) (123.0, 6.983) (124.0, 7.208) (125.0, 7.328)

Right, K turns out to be 7.118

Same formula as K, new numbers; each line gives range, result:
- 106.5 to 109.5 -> 3.942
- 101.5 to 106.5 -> 3.803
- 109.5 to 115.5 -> 5.37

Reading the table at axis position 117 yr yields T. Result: 6.424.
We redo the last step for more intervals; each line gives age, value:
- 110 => 4.05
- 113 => 5.214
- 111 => 4.81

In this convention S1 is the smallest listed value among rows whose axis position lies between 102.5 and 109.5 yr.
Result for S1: 3.33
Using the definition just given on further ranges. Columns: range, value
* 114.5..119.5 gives 5.37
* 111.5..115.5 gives 4.914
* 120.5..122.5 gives 6.997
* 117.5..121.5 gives 6.802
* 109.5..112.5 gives 4.05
